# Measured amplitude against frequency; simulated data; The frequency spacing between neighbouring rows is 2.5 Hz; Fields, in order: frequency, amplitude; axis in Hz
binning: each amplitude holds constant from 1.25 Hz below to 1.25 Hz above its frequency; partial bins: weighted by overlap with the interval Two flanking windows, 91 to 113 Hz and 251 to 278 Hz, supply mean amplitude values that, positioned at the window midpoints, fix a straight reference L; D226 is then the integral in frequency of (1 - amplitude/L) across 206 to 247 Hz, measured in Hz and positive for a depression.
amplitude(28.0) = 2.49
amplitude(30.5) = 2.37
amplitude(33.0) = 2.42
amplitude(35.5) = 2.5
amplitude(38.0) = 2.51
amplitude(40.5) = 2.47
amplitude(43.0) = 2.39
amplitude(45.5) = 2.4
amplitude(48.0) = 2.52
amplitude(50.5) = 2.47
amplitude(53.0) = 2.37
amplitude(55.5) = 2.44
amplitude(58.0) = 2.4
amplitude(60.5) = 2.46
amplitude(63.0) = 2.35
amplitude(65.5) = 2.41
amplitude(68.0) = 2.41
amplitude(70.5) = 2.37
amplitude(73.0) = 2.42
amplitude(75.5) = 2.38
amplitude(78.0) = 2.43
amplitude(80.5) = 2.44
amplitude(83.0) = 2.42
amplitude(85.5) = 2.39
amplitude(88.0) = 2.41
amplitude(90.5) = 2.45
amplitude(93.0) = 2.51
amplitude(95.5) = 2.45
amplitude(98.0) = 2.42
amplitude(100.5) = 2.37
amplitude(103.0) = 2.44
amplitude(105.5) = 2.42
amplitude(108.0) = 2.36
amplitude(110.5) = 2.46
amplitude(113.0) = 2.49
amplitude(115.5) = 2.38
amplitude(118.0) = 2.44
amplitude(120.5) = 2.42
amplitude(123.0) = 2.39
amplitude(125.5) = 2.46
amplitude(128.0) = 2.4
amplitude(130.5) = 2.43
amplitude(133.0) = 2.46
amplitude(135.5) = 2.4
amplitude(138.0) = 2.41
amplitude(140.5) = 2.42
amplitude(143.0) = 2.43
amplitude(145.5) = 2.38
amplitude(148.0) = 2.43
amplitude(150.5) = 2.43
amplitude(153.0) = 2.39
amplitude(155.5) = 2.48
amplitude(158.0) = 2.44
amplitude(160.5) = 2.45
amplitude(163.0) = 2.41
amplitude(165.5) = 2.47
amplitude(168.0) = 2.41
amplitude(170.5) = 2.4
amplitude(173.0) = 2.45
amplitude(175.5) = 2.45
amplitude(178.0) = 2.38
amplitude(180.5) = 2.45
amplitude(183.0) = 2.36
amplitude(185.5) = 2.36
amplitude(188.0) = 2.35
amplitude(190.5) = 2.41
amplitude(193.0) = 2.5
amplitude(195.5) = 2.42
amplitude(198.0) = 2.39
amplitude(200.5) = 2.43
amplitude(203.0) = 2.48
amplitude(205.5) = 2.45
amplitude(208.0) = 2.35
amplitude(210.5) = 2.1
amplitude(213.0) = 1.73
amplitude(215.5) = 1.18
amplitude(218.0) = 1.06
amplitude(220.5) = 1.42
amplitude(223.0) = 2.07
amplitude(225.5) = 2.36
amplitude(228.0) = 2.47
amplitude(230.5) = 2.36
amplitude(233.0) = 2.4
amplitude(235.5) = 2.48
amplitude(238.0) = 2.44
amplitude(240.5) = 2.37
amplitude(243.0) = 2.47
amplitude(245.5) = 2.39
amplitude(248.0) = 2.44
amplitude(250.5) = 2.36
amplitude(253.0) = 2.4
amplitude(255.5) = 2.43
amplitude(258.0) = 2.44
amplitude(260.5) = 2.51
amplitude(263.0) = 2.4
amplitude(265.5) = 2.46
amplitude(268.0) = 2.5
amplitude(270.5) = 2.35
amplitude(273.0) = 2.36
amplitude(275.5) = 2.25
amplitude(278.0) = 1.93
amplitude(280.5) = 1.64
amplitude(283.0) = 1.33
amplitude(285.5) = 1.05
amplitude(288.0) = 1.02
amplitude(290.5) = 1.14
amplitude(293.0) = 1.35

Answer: 4.9 Hz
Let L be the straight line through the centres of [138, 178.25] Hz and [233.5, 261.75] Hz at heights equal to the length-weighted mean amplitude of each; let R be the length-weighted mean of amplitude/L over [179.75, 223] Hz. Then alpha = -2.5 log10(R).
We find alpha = 0.14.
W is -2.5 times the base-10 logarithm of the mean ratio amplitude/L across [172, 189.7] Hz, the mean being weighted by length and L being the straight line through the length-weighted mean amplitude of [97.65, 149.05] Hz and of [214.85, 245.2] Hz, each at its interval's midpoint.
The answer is -0.07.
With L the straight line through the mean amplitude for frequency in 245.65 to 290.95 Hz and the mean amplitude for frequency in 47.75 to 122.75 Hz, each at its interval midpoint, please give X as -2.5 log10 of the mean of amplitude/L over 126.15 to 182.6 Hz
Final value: -0.06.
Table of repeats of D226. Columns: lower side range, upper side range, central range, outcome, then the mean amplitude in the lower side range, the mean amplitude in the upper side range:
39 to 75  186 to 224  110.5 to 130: -1.26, 2.42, 2.09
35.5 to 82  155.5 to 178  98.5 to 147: 0.24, 2.43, 2.43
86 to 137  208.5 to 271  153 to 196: -1.75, 2.43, 2.22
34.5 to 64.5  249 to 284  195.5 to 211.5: -0.50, 2.44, 2.25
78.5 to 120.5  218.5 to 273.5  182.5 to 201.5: -0.25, 2.43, 2.34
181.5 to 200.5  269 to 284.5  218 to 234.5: 0.89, 2.4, 1.97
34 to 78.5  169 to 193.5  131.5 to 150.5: -0.04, 2.43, 2.41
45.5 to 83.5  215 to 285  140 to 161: -1.06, 2.42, 2.19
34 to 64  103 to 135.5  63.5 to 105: 0.24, 2.44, 2.43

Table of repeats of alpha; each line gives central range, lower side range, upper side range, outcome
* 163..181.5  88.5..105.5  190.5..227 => -0.11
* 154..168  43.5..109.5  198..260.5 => -0.06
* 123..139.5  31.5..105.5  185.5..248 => -0.04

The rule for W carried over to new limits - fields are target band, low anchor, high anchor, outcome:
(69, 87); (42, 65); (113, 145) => 0.01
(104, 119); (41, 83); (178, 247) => -0.03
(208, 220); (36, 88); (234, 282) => 0.42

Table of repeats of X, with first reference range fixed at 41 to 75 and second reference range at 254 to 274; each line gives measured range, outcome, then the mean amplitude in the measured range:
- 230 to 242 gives 0.01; 2.41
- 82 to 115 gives 0.00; 2.43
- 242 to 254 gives 0.01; 2.41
